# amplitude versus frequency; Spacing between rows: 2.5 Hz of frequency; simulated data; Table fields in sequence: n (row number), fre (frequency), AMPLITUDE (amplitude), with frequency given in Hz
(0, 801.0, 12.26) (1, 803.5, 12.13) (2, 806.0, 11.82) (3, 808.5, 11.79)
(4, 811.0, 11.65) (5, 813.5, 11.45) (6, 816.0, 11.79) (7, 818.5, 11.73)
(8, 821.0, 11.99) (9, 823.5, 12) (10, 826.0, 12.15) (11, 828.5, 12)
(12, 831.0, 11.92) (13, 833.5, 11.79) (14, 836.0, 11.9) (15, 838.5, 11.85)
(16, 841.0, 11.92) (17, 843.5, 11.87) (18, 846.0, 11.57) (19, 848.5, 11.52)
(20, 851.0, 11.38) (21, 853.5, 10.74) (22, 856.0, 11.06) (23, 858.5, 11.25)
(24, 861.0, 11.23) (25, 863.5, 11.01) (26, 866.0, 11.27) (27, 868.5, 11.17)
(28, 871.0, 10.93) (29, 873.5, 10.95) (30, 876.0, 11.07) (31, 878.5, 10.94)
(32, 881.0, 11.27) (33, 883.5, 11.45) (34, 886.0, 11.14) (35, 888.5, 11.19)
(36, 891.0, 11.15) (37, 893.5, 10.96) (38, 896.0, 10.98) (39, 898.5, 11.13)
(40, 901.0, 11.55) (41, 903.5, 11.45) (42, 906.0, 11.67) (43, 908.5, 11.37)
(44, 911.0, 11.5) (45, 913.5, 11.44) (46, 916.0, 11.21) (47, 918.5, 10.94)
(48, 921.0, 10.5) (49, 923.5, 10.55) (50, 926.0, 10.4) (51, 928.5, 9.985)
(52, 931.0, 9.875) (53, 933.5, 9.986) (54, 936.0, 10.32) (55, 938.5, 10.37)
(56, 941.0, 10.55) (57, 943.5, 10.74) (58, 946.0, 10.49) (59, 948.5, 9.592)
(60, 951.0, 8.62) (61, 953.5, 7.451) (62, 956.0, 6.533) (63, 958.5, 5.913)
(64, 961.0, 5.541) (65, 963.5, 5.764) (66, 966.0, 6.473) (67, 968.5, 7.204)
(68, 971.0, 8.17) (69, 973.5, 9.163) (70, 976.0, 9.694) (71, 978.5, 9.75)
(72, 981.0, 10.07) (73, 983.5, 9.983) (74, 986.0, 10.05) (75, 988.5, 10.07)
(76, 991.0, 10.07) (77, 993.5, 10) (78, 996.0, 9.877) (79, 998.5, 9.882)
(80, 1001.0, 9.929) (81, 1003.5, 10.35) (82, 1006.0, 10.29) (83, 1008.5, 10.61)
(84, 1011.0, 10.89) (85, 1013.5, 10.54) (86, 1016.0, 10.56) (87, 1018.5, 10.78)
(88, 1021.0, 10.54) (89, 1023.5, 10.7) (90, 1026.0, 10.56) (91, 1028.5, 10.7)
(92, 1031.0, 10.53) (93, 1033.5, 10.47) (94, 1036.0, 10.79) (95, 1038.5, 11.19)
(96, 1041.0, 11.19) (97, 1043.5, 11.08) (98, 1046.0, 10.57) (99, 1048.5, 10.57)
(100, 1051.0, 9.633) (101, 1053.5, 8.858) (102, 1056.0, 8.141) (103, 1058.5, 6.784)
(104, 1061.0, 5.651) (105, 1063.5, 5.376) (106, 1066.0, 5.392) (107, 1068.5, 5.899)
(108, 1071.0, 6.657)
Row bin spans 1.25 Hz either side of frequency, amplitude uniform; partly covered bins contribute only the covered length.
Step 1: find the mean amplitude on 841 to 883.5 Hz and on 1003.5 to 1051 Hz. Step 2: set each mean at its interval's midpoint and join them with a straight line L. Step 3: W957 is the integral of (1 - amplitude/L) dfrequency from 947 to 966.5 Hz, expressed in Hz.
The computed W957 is 6.9 Hz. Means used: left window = 11.2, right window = 10.7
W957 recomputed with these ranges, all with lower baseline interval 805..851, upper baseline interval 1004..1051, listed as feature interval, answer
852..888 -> 1.4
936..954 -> 2.1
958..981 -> 6.9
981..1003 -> 1.8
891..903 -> 0.2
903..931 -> 0.9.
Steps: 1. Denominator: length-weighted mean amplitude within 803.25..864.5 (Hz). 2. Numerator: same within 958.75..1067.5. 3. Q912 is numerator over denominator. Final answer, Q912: 0.8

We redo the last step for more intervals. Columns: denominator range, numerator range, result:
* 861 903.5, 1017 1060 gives 0.91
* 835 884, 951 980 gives 0.66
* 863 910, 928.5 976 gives 0.76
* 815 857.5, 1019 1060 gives 0.86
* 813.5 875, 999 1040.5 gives 0.92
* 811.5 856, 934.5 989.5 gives 0.75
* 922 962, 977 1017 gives 1.10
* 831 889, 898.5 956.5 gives 0.91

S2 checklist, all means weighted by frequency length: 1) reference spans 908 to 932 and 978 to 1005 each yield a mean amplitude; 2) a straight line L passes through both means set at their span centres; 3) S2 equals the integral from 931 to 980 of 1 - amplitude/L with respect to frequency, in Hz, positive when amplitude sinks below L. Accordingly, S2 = 8.6 Hz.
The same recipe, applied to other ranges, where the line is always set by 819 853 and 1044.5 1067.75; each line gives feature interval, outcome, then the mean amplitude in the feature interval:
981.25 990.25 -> -0.89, 10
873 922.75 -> -2.29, 11.2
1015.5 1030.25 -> -3.78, 10.6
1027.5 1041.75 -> -4.38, 10.8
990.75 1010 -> -2.75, 10.1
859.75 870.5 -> 0.13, 11.2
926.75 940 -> -0.08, 10.1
